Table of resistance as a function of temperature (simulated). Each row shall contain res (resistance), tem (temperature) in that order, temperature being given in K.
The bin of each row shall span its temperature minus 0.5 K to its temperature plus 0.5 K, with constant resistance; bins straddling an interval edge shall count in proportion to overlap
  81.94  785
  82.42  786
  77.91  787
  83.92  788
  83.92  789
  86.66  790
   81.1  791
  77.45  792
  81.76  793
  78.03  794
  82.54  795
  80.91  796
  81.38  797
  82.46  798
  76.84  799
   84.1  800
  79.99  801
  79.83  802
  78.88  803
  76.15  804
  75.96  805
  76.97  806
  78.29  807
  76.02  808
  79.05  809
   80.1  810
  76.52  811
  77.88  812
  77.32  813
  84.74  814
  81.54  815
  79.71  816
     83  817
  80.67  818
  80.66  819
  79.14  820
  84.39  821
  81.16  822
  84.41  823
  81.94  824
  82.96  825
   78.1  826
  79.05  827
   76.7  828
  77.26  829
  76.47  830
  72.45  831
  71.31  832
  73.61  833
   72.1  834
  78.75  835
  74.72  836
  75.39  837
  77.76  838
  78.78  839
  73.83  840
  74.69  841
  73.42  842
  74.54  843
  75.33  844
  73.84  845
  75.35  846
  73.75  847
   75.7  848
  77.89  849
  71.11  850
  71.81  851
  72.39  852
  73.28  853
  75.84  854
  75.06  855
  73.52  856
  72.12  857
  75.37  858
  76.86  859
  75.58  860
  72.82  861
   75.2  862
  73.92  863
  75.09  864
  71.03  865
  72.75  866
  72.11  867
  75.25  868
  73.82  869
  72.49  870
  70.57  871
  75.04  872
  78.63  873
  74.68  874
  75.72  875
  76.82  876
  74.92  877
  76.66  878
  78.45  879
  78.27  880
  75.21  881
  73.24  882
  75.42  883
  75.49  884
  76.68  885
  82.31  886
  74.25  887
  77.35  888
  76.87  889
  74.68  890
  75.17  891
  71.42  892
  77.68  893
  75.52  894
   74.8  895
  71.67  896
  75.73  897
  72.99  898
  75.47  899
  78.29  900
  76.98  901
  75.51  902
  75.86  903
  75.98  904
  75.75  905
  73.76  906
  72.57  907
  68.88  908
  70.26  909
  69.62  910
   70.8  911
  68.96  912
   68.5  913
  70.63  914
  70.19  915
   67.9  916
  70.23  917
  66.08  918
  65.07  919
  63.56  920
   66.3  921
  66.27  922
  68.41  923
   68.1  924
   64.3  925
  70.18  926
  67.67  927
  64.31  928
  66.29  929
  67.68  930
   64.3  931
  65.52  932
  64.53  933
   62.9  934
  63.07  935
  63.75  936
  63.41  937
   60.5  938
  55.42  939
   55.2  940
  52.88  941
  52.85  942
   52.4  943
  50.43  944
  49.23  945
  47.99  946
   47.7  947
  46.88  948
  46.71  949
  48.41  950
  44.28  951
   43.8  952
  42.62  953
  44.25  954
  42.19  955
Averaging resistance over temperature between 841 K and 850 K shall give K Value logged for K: 74.7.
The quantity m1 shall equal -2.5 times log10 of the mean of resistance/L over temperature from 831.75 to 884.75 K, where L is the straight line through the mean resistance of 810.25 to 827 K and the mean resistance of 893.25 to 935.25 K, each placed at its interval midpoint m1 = 0.02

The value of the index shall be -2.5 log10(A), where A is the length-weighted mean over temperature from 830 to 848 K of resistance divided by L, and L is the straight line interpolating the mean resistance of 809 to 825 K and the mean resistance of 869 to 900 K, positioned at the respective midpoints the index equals 0.06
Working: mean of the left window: 80.9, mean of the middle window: 74.8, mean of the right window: 75.5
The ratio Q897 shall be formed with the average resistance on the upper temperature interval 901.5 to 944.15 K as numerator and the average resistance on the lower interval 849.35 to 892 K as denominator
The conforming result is 0.9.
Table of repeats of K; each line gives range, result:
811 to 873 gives 76.1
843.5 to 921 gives 73.8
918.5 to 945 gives 62.3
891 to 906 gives 75.2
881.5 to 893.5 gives 75.9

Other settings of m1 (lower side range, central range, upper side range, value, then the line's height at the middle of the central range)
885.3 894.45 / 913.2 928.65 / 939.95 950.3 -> -0.10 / 61.4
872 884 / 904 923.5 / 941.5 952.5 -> -0.13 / 61.7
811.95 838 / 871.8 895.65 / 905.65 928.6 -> -0.06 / 72.1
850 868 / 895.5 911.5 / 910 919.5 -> -0.06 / 69.8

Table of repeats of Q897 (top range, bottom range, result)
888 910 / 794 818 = 0.94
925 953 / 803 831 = 0.72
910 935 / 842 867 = 0.90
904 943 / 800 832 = 0.83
